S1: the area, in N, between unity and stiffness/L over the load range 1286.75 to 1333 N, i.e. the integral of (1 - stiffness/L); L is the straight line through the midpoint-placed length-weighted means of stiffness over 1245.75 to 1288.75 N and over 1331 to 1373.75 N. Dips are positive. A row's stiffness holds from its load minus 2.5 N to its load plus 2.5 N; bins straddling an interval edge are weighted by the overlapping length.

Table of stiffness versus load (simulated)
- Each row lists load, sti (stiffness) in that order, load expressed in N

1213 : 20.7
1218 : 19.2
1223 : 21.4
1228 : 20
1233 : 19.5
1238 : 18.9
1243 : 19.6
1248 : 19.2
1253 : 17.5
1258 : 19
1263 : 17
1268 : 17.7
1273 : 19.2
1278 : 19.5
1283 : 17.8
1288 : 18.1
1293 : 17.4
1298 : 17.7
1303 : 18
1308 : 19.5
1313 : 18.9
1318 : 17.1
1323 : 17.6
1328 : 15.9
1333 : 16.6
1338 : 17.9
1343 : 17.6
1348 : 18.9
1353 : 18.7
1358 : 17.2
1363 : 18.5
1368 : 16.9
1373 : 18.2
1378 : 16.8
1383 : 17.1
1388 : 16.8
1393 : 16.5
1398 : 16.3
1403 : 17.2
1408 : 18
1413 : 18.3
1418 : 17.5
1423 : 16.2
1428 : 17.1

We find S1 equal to 0.92 N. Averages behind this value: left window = 18.3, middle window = 17.7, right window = 17.8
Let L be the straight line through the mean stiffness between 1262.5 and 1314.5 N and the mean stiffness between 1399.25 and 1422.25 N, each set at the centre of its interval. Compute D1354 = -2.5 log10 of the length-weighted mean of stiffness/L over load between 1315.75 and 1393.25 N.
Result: 0.029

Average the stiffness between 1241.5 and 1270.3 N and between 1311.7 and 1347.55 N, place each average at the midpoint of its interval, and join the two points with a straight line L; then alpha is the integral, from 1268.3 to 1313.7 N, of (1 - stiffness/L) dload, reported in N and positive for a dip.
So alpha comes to -1.35 N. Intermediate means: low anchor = 18.3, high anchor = 17.4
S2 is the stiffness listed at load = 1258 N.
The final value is 19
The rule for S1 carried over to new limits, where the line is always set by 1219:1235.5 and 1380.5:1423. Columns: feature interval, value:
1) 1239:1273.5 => 2.2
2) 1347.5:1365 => -0.3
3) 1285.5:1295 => 0.7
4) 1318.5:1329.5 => 1.0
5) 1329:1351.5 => 0.7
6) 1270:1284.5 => 0.3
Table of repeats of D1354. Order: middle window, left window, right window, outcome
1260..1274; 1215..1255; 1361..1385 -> 0.07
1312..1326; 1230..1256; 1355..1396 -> 0.02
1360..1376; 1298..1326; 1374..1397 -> -0.04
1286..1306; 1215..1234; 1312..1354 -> 0.04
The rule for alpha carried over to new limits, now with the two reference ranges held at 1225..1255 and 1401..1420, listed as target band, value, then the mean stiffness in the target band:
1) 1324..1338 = 1.3 N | 16.7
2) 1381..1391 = 0.6 N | 16.9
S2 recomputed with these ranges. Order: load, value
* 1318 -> 17.1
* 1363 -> 18.5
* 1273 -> 19.2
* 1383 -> 17.1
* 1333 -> 16.6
